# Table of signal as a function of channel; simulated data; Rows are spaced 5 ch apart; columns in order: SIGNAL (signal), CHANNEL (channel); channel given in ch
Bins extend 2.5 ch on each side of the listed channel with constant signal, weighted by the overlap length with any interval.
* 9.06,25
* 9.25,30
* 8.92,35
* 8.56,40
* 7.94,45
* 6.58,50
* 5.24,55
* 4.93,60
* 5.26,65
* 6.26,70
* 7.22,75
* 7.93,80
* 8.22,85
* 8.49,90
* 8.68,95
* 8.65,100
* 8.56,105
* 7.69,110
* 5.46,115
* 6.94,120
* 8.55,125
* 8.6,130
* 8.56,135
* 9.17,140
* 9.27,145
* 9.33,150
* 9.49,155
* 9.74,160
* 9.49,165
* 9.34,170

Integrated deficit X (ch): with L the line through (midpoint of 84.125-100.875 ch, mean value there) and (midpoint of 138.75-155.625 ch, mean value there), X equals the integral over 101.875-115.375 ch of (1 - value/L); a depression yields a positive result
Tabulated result 1.8 ch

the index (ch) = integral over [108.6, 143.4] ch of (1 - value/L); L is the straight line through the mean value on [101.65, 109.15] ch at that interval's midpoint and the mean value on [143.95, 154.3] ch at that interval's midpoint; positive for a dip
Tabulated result 3.8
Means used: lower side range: 8.38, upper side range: 9.34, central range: 7.89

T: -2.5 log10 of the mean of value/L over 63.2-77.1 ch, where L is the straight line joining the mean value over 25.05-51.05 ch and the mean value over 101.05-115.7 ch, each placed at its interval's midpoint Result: 0.270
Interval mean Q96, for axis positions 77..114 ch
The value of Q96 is 8.19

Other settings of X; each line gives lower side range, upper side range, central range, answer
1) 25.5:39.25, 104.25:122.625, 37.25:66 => 7.0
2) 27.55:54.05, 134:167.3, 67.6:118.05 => 5.5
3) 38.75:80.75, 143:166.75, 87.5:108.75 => -2.3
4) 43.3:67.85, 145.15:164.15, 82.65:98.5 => -2.8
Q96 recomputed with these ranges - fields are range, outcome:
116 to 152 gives 8.49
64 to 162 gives 8.14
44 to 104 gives 7.13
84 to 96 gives 8.47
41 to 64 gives 6.27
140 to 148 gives 9.24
